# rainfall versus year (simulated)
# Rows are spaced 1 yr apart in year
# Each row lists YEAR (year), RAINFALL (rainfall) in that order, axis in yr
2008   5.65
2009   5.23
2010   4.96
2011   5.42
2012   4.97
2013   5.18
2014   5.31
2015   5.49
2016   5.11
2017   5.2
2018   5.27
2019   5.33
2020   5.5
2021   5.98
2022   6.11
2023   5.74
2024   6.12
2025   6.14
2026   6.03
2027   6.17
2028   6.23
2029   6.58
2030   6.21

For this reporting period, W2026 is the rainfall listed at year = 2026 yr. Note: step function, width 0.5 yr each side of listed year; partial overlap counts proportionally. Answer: 6.03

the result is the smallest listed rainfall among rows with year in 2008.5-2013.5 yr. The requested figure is 4.96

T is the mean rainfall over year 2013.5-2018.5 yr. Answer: 5.28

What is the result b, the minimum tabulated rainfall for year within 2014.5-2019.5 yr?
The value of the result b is 5.11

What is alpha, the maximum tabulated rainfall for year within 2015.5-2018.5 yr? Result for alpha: 5.27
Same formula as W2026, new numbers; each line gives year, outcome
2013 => 5.18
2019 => 5.33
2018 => 5.27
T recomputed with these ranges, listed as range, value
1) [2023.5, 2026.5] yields 6.1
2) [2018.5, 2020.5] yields 5.42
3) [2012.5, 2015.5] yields 5.33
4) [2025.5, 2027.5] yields 6.1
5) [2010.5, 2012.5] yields 5.2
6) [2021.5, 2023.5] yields 5.93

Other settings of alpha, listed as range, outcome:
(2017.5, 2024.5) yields 6.12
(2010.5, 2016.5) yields 5.49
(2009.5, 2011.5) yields 5.42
